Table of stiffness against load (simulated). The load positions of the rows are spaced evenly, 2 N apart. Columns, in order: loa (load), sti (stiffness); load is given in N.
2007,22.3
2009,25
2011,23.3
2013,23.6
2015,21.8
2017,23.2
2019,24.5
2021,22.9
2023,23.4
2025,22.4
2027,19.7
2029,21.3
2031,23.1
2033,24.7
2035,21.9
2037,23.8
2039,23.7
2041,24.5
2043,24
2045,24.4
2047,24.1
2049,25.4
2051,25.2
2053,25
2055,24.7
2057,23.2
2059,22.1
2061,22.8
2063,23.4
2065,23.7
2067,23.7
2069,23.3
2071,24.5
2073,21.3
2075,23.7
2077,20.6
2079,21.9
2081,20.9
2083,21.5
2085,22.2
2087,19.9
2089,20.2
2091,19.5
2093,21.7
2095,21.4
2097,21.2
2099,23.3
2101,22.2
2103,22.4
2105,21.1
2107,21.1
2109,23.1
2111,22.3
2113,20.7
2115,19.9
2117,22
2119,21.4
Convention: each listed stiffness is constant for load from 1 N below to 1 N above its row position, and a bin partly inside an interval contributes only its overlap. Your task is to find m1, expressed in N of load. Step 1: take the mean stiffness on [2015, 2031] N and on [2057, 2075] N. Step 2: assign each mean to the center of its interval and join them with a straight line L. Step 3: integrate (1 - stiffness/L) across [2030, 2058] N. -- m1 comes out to -1.6 N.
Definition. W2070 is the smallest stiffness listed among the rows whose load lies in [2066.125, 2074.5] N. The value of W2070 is 21.3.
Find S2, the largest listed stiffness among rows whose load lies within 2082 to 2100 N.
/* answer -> 23.3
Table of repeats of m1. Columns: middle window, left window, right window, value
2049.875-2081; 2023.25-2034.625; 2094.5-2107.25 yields -1.6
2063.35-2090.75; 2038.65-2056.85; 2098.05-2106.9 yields 1.4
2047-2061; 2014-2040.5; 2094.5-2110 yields -1.0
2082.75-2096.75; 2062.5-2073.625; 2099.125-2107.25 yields 1.0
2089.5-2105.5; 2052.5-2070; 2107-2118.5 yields 0.4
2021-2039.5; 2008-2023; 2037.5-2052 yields 1.0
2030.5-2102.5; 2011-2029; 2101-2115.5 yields -2.4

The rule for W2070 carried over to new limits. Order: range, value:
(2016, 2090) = 19.7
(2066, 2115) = 19.5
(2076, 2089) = 19.9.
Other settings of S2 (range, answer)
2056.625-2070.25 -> 23.7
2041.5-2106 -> 25.4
